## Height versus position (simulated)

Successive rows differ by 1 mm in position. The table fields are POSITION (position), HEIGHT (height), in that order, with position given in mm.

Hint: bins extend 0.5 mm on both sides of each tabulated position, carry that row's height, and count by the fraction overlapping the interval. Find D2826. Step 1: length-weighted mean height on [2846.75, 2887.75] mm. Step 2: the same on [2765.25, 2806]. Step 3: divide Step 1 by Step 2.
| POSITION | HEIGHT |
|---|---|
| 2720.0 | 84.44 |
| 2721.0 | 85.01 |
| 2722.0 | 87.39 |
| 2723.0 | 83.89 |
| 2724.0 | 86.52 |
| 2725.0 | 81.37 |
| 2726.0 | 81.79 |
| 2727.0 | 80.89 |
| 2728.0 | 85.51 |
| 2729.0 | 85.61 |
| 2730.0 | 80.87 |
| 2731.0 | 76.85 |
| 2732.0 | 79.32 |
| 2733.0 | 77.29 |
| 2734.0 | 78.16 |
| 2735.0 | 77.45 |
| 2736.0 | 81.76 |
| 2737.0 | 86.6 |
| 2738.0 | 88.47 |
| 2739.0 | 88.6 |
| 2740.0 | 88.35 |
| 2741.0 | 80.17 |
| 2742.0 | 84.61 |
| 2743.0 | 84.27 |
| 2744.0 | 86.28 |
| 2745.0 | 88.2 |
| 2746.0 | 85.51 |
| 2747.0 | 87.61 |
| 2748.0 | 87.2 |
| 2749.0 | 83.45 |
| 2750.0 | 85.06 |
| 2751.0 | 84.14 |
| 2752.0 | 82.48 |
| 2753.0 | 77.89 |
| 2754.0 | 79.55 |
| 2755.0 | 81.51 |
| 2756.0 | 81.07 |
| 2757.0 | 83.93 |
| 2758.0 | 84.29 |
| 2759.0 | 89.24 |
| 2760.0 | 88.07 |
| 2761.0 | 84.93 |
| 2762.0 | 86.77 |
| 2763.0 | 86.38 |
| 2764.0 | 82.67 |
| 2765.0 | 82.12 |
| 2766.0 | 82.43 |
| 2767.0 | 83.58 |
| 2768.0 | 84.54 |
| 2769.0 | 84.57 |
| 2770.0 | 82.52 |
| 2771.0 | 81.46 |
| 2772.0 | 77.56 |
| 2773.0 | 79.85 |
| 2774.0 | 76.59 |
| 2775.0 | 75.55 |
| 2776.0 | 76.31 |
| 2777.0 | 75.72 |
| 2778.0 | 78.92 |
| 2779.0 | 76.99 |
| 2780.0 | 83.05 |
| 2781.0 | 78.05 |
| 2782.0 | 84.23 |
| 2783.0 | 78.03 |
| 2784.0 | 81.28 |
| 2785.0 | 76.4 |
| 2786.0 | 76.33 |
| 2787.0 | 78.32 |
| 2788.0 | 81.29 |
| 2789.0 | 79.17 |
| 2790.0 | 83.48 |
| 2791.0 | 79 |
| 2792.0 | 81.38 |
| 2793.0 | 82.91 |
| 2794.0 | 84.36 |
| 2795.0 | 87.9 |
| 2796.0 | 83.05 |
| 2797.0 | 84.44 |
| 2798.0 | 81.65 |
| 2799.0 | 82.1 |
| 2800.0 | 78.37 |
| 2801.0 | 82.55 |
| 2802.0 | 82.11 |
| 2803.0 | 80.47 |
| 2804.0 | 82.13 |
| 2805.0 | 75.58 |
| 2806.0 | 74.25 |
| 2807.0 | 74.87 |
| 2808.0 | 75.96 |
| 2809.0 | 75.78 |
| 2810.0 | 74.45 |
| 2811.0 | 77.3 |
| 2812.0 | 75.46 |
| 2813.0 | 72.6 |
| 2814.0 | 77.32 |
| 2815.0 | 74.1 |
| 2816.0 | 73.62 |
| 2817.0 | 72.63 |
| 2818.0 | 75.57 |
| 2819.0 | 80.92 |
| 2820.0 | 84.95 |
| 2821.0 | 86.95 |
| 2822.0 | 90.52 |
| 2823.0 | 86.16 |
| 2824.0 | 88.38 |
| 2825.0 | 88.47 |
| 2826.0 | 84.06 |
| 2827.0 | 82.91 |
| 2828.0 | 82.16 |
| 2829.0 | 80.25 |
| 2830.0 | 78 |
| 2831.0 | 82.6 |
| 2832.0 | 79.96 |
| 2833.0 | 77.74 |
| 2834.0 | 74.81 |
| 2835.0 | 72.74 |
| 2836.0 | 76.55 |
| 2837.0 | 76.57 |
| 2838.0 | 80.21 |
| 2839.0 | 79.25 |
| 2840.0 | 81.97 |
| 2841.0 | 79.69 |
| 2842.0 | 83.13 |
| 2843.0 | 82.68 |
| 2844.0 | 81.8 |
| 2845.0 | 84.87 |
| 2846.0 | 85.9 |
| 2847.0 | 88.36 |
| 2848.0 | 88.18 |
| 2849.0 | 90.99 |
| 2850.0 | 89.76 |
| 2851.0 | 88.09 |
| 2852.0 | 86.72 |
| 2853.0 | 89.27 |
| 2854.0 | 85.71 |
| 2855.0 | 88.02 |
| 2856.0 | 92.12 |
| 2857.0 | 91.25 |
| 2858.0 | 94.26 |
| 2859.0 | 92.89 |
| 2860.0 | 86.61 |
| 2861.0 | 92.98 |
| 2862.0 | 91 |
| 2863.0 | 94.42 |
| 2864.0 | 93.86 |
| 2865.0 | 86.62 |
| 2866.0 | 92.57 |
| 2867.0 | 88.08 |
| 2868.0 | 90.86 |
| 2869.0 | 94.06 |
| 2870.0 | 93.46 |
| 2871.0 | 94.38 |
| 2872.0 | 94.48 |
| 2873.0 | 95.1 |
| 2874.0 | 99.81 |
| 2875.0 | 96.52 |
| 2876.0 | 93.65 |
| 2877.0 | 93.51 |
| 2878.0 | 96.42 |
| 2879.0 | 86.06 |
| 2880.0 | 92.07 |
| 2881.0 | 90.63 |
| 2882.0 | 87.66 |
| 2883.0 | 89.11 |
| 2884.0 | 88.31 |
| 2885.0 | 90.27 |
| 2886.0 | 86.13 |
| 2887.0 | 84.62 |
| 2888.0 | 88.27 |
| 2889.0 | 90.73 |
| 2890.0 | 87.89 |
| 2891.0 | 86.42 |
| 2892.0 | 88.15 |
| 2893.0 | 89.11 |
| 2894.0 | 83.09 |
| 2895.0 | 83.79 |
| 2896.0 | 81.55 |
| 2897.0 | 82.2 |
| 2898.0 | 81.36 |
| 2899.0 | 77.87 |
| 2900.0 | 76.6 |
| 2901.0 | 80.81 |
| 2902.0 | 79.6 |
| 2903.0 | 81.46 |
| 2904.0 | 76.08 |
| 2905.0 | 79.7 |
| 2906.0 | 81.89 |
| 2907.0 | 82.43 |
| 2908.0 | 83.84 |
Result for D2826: 1.13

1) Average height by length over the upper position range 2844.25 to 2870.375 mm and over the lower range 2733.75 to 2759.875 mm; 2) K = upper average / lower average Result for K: 1.1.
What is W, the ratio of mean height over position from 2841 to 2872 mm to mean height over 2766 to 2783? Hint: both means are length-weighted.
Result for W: 1.12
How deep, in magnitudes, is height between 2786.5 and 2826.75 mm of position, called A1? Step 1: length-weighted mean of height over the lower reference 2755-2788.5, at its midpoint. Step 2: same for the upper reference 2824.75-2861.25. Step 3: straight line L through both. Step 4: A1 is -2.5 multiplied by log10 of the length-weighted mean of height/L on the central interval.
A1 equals 0.032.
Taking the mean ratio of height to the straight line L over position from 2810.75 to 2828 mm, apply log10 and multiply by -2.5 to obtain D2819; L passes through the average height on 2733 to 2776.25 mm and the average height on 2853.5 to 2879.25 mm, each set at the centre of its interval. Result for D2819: 0.10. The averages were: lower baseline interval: 83.3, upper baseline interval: 92.3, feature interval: 80.8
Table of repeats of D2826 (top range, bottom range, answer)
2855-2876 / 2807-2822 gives 1.20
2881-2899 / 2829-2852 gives 1.05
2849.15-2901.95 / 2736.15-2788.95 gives 1.08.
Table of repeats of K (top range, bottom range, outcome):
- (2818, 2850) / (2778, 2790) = 1.04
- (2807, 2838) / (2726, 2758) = 0.95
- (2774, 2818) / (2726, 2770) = 0.94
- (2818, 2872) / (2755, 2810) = 1.06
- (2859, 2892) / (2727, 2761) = 1.09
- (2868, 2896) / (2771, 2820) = 1.15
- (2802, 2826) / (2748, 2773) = 0.95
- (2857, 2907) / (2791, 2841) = 1.10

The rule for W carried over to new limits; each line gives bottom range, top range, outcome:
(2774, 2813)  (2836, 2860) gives 1.08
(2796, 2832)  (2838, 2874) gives 1.11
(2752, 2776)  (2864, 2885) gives 1.12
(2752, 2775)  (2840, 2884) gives 1.09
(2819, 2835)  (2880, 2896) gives 1.06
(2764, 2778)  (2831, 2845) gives 0.99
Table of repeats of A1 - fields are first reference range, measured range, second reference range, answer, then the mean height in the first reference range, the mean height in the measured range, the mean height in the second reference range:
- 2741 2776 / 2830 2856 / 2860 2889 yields 0.08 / 83.3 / 83.1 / 91.5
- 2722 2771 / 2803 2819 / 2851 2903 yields 0.14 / 83.6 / 75.8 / 89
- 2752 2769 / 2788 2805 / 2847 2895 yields 0.05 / 83.7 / 82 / 90.4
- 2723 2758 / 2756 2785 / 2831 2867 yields 0.03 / 83.2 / 81.7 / 85.7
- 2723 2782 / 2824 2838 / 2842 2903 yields 0.08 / 82.6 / 80.1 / 88.6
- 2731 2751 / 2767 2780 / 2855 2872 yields 0.09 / 83.9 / 79.5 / 91.8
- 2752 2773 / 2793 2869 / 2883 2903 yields 0.01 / 83.2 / 83.2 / 84.6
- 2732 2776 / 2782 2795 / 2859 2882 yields 0.07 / 83.2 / 80.6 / 92.5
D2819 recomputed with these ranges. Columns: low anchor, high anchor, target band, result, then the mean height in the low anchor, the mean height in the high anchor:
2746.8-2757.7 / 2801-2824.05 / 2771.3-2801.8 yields 0.00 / 83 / 78.7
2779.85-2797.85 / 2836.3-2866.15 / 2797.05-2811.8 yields 0.06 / 81.2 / 87.2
